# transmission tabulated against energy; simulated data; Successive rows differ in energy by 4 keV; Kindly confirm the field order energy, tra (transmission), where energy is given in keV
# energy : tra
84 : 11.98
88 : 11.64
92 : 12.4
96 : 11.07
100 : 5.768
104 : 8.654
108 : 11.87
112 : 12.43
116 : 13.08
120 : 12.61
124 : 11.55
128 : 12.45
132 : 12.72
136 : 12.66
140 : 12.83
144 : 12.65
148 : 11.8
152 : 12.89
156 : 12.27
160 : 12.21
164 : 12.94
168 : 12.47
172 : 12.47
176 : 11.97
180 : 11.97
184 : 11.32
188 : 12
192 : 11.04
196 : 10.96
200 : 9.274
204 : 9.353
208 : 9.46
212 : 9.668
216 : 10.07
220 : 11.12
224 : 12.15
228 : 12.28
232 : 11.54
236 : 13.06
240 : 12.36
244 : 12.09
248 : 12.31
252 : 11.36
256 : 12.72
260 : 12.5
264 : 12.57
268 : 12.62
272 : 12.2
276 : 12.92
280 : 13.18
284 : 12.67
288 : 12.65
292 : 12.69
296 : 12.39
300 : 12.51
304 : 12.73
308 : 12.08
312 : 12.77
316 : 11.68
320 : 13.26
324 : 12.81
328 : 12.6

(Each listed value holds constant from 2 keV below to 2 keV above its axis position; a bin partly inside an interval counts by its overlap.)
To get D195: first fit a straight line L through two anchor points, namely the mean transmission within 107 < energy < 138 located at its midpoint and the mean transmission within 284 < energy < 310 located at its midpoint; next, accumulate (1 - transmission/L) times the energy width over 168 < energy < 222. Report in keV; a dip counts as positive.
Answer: 6.9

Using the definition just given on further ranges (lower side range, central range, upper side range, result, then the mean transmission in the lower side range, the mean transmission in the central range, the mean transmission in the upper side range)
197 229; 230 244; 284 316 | -1.68 keV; 10.4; 12.3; 12.5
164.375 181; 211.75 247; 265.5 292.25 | 2.28 keV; 12.3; 11.7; 12.7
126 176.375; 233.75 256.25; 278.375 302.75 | 0.61 keV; 12.5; 12.3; 12.7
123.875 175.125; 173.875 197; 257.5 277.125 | 1.71 keV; 12.5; 11.6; 12.6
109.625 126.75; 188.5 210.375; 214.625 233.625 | 2.90 keV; 12.4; 10.1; 11.5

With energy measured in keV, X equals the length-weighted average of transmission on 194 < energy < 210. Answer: 9.76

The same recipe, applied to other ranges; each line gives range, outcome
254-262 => 12.6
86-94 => 12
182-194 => 11.5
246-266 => 12.3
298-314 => 12.5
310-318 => 12.2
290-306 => 12.6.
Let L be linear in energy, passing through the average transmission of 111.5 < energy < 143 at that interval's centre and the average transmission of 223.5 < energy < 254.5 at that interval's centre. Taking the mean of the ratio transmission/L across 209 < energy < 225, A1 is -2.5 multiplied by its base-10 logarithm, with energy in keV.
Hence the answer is 0.157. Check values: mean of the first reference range 12.5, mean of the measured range 10.6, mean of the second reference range 12.2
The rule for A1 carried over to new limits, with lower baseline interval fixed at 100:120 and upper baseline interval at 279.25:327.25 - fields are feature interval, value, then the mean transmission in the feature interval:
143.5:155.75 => -0.09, 12.4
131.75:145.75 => -0.13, 12.7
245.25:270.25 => -0.01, 12.3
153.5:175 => -0.09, 12.5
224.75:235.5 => -0.01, 12.1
